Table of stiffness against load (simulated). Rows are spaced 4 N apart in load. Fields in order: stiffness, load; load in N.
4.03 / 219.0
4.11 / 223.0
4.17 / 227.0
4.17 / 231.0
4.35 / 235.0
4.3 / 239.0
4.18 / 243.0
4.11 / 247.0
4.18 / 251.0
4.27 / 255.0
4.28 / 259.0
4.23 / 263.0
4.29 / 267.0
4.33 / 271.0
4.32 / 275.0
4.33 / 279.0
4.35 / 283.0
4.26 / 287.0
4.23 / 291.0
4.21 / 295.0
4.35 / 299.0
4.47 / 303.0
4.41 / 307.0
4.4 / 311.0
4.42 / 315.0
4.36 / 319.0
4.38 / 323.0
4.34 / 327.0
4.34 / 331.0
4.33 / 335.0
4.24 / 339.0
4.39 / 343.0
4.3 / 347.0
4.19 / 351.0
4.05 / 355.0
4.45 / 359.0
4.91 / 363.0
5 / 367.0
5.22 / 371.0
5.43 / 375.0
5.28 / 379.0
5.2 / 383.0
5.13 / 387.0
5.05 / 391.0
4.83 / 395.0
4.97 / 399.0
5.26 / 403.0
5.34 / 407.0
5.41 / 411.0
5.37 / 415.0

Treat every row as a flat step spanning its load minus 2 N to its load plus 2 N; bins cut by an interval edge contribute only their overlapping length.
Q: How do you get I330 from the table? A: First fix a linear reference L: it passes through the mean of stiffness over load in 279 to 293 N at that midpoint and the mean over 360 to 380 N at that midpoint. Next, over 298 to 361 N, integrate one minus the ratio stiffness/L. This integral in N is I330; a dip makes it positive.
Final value 5.0 N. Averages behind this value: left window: 4.29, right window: 5.13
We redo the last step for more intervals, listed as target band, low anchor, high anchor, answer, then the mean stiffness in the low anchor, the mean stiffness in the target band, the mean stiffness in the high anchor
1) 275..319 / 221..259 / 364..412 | 2.2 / 4.21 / 4.34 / 5.17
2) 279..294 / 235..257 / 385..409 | 0.6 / 4.22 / 4.28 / 5.1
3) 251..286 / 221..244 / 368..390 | 1.3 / 4.21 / 4.29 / 5.23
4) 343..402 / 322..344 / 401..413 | 0.3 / 4.33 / 4.85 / 5.34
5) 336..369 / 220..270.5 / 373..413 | 3.3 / 4.22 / 4.44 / 5.19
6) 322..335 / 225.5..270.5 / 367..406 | 1.1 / 4.23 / 4.35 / 5.15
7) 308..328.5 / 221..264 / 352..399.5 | 1.1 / 4.21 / 4.38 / 4.94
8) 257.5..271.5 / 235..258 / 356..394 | 0.2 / 4.22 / 4.28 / 5.04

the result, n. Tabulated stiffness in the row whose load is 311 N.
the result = 4.4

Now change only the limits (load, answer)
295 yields 4.21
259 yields 4.28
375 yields 5.43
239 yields 4.3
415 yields 5.37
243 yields 4.18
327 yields 4.34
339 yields 4.24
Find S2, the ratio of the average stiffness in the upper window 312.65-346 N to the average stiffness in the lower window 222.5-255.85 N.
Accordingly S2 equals 1.03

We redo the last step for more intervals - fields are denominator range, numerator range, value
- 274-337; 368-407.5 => 1.19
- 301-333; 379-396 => 1.16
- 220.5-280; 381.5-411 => 1.21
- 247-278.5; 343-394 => 1.13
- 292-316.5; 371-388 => 1.20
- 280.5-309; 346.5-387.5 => 1.12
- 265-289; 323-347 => 1.00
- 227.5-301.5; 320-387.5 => 1.09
